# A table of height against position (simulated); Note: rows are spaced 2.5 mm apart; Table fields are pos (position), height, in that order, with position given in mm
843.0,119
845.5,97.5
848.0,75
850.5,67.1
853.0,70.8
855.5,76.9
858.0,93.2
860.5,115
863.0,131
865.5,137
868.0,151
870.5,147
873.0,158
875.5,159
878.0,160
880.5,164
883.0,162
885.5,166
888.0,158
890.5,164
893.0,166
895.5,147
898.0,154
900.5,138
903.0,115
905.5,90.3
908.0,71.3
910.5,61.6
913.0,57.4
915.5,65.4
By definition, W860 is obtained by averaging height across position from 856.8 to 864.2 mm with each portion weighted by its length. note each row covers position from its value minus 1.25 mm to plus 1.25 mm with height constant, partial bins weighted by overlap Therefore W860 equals 113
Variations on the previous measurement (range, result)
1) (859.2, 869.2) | 133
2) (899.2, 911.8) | 95.3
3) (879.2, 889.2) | 163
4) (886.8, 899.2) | 158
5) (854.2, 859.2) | 84.8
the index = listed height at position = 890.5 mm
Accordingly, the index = 164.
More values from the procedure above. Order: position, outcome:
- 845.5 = 97.5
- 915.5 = 65.4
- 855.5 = 76.9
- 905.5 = 90.3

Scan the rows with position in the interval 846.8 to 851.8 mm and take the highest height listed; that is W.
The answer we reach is 75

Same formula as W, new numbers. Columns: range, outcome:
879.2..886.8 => 166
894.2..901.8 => 154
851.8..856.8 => 76.9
